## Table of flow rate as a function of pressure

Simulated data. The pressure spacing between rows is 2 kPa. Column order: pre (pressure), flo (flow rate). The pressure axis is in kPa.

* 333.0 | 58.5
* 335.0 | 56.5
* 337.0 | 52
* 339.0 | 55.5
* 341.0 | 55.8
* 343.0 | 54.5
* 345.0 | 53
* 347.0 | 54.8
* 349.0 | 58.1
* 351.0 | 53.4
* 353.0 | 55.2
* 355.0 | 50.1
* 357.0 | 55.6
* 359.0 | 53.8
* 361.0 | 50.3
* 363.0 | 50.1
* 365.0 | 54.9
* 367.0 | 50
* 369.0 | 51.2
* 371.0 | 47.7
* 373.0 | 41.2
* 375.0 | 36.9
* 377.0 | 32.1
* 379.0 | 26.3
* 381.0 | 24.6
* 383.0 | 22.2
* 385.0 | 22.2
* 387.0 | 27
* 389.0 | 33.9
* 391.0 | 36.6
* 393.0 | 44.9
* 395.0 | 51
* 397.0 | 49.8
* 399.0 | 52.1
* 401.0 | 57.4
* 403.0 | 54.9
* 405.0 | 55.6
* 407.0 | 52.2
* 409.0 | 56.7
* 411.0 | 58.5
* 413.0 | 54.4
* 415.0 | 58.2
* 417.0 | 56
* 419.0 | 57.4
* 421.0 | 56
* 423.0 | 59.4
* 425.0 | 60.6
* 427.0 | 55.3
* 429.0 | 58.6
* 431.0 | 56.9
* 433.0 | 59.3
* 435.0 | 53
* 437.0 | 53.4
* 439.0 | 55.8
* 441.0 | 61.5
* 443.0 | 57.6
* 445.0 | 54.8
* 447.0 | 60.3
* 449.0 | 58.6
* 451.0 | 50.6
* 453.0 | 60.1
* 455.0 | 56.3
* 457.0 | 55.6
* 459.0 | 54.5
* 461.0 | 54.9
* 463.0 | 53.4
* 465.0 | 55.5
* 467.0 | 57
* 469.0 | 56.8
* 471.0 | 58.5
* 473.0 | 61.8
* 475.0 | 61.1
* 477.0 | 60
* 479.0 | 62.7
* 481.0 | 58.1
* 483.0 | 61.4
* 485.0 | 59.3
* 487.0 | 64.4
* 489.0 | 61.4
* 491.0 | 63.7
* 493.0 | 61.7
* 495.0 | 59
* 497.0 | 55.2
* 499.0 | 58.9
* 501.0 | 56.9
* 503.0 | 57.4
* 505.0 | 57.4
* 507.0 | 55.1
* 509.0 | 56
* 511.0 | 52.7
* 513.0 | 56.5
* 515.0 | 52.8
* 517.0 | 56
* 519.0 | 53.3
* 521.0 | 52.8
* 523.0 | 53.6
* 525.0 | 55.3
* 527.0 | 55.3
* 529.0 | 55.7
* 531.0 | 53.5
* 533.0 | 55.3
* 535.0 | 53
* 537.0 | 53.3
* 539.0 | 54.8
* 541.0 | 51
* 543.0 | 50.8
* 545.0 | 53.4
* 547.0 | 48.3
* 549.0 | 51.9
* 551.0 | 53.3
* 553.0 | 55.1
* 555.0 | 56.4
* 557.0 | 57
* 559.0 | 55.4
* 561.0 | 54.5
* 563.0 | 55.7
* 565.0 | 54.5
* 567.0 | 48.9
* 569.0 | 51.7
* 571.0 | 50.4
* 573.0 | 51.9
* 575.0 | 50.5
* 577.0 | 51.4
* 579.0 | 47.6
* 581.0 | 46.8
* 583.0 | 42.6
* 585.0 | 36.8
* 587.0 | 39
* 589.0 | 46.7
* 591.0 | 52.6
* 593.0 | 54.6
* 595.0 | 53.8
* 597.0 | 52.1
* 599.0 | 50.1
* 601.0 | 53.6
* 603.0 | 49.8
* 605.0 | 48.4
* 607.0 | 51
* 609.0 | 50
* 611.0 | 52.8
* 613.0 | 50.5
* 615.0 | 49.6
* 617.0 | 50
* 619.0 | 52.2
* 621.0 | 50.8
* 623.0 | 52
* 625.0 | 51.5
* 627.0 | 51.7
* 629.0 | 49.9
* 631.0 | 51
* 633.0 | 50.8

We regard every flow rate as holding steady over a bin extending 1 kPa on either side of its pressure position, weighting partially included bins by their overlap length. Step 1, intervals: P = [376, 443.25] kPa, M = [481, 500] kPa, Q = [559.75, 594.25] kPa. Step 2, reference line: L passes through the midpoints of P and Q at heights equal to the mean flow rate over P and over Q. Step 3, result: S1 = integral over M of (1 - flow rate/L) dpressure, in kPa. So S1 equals -4.4 kPa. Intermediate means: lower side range 49.1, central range 60.4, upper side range 49.3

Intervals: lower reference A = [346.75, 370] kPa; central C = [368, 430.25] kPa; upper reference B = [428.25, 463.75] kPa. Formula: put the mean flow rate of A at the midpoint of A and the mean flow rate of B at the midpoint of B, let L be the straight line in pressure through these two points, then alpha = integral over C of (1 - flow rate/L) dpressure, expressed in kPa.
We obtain 9.0 kPa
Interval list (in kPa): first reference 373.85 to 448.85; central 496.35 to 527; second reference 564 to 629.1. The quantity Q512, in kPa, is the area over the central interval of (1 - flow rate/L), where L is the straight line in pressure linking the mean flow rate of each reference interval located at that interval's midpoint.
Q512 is -3.5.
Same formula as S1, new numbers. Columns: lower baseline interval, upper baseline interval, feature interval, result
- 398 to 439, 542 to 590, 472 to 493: -3.0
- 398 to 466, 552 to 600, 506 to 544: -1.0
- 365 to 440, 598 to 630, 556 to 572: -1.0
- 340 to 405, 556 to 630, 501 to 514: -1.9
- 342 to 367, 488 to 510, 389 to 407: 1.8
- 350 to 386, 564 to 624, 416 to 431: -4.3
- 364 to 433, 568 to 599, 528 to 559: -3.3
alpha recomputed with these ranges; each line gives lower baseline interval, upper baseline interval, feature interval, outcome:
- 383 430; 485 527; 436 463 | -1.6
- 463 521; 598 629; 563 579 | 0.6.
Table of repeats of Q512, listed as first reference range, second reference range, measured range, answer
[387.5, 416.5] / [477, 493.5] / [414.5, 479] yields -0.9 kPa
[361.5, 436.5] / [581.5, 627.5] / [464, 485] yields -4.6 kPa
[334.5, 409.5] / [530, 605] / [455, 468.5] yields -1.8 kPa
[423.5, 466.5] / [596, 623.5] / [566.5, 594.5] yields 2.1 kPa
